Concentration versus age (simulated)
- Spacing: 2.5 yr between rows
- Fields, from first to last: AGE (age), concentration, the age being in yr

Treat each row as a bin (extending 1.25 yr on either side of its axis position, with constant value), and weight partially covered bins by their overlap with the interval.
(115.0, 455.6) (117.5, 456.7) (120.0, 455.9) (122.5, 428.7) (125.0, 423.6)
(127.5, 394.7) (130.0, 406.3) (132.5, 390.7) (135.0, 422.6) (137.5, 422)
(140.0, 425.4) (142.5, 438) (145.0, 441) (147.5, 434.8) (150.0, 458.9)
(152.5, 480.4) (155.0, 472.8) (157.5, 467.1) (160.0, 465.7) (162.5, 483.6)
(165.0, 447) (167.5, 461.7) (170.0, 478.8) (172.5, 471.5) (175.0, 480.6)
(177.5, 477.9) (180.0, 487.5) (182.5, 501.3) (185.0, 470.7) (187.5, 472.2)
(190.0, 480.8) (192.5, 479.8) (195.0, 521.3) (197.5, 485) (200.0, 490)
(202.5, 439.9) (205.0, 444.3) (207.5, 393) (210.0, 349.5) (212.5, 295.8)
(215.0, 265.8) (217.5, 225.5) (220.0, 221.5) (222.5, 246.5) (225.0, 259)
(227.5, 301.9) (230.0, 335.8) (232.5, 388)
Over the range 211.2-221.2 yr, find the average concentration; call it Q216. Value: 253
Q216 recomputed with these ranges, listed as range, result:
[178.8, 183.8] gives 494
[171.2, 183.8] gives 484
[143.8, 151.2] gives 445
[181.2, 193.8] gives 481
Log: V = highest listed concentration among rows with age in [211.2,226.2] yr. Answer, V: 295.8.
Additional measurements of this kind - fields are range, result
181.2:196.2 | 521.3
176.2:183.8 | 501.3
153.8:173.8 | 483.6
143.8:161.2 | 480.4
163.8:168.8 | 461.7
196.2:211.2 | 490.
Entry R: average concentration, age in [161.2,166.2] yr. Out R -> 465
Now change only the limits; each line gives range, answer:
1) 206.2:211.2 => 372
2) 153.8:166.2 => 467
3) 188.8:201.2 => 491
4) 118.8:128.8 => 425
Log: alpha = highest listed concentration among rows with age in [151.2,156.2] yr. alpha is 480.4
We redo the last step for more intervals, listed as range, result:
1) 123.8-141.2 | 425.4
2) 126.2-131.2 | 406.3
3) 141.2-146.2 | 441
